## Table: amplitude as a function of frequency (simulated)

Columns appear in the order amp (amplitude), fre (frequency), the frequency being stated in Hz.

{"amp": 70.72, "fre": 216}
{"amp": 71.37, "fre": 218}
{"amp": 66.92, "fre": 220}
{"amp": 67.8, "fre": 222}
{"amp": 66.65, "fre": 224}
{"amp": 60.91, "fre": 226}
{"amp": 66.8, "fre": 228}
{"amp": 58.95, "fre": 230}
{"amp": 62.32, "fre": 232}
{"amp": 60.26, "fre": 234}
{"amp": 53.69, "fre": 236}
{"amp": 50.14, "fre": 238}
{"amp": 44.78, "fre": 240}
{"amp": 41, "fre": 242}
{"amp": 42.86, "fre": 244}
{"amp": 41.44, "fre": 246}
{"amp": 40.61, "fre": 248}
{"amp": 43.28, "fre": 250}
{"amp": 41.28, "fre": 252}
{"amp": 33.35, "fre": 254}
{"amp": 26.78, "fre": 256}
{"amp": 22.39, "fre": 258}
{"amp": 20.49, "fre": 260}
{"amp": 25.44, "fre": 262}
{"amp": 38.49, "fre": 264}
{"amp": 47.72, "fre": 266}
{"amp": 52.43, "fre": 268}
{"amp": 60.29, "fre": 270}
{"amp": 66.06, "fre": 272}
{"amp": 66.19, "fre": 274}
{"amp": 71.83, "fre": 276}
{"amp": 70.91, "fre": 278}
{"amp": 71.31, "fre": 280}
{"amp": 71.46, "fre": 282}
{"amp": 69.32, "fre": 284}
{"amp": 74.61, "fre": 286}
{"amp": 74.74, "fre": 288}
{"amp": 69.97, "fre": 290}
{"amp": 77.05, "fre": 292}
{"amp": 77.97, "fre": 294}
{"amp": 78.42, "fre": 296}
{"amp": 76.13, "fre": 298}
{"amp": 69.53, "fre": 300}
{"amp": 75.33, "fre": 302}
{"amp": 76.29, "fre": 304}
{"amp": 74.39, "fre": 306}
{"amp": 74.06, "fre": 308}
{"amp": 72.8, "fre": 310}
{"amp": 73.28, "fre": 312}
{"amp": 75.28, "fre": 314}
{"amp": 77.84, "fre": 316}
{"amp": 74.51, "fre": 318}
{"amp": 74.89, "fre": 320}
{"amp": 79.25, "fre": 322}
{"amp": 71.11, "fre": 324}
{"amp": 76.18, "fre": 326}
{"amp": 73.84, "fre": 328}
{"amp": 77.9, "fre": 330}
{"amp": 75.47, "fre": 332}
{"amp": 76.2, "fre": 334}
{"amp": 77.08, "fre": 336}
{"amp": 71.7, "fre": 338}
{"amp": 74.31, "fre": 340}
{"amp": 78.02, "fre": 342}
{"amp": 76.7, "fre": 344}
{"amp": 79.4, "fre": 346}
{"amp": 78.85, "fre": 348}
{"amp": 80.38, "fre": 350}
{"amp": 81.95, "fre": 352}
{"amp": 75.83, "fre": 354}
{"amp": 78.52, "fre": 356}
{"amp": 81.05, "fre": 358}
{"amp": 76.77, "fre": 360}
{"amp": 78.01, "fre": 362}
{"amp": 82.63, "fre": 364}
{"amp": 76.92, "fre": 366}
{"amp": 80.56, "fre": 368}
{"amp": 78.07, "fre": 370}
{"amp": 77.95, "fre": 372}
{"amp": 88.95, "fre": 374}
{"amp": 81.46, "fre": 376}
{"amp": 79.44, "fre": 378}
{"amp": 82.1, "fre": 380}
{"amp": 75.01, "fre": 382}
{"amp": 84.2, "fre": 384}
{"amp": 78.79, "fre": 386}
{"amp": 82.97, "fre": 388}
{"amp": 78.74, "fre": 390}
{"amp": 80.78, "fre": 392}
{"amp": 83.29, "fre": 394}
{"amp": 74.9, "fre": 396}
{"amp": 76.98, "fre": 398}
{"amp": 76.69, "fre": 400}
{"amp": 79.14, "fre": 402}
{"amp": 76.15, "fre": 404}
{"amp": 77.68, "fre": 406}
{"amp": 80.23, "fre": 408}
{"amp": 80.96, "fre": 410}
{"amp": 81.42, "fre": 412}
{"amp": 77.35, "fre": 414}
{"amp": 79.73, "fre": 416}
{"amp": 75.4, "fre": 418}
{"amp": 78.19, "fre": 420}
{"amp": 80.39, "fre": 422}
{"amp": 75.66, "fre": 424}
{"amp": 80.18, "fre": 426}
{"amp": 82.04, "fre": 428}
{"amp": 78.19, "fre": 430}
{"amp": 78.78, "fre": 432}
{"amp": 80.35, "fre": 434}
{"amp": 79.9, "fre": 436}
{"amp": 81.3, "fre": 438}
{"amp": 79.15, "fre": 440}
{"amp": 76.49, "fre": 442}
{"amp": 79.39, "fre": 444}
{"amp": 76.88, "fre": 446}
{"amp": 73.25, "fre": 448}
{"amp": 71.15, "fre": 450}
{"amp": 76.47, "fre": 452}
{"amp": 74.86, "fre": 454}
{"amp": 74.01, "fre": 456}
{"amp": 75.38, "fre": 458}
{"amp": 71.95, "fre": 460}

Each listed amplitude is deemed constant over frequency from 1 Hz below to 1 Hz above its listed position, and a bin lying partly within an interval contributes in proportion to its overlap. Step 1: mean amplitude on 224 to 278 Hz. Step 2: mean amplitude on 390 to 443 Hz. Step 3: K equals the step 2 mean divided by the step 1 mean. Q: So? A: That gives 1.6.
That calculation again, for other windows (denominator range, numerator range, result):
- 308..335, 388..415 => 1.05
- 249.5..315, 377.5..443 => 1.29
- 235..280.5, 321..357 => 1.66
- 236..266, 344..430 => 2.11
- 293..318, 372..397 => 1.08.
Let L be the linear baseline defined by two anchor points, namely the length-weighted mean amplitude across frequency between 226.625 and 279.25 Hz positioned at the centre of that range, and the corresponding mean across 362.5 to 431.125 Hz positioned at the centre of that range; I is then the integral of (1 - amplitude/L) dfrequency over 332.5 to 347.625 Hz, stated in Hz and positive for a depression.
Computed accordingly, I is -2.05 Hz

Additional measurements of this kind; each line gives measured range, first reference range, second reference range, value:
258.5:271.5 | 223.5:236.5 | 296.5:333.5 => 5.06 Hz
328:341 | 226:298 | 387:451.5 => -1.86 Hz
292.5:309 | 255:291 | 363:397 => -3.55 Hz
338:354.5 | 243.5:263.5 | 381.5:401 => -3.44 Hz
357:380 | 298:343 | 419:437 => -1.00 Hz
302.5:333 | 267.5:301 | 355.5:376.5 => -0.24 Hz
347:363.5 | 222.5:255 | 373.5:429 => -1.77 Hz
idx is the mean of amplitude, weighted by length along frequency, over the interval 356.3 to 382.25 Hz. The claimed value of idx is 80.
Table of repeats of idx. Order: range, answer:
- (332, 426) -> 78.8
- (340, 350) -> 78.1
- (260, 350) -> 70.6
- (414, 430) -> 78.7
